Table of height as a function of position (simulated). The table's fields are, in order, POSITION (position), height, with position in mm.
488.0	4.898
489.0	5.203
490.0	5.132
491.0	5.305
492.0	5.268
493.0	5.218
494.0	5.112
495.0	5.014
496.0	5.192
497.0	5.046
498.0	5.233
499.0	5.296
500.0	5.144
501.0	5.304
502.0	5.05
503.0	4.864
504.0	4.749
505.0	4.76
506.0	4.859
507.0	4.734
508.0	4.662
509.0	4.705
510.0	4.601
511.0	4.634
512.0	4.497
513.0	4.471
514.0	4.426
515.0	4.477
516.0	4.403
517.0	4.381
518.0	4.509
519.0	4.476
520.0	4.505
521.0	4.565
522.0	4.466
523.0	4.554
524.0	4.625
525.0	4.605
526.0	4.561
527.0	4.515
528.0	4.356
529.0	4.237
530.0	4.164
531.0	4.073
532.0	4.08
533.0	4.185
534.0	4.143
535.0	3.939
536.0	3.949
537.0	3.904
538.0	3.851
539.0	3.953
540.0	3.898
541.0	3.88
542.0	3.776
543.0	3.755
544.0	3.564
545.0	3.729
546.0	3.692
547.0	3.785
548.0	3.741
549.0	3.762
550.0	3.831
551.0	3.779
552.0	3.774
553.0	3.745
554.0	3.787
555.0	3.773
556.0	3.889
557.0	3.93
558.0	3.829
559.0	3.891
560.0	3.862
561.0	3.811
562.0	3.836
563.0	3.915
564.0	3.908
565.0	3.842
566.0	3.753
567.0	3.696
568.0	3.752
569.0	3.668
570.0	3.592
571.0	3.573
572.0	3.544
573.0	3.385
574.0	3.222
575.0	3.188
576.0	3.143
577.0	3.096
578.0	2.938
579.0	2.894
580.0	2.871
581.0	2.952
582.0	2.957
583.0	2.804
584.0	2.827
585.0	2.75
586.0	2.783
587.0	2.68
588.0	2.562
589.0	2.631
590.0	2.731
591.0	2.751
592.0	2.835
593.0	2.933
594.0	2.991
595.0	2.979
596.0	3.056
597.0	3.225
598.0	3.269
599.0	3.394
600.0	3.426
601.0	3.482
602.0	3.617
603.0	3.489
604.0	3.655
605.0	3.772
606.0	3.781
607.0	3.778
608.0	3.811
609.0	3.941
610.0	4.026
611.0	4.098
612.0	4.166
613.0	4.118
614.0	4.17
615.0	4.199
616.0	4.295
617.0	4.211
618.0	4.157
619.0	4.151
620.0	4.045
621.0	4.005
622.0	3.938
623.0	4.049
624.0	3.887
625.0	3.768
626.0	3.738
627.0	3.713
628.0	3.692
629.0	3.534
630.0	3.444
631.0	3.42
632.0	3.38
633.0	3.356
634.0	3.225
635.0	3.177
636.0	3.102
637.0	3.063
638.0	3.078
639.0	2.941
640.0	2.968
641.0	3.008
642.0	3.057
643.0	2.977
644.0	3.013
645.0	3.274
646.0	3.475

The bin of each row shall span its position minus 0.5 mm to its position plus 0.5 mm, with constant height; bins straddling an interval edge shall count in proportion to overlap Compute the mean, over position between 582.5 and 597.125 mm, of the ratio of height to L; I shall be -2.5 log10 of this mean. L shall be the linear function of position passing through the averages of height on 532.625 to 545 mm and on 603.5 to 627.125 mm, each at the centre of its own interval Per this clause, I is 0.364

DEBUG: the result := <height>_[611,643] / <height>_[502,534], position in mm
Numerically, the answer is 0.8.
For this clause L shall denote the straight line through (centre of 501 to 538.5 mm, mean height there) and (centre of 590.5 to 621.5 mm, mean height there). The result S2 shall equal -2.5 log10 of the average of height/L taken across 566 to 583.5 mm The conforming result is 0.21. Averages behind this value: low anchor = 4.46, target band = 3.27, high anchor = 3.67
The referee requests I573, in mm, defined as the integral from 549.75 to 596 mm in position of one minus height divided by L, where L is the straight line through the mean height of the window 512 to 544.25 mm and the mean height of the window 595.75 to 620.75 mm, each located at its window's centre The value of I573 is 7.8 mm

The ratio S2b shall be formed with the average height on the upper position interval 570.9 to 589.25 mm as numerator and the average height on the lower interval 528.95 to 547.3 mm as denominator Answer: 0.76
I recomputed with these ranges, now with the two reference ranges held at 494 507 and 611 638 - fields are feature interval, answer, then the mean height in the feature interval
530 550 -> 0.19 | 3.88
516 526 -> 0.07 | 4.52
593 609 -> 0.16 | 3.45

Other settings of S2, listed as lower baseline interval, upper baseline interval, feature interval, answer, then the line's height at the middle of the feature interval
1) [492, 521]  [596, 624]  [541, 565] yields 0.152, 4.37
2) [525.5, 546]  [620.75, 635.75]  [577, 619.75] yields 0.105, 3.74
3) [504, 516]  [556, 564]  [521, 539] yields 0.019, 4.32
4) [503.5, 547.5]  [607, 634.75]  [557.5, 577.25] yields 0.132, 4.1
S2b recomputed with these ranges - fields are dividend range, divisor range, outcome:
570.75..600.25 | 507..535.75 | 0.68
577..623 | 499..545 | 0.78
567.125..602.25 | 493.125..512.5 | 0.63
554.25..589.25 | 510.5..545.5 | 0.80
